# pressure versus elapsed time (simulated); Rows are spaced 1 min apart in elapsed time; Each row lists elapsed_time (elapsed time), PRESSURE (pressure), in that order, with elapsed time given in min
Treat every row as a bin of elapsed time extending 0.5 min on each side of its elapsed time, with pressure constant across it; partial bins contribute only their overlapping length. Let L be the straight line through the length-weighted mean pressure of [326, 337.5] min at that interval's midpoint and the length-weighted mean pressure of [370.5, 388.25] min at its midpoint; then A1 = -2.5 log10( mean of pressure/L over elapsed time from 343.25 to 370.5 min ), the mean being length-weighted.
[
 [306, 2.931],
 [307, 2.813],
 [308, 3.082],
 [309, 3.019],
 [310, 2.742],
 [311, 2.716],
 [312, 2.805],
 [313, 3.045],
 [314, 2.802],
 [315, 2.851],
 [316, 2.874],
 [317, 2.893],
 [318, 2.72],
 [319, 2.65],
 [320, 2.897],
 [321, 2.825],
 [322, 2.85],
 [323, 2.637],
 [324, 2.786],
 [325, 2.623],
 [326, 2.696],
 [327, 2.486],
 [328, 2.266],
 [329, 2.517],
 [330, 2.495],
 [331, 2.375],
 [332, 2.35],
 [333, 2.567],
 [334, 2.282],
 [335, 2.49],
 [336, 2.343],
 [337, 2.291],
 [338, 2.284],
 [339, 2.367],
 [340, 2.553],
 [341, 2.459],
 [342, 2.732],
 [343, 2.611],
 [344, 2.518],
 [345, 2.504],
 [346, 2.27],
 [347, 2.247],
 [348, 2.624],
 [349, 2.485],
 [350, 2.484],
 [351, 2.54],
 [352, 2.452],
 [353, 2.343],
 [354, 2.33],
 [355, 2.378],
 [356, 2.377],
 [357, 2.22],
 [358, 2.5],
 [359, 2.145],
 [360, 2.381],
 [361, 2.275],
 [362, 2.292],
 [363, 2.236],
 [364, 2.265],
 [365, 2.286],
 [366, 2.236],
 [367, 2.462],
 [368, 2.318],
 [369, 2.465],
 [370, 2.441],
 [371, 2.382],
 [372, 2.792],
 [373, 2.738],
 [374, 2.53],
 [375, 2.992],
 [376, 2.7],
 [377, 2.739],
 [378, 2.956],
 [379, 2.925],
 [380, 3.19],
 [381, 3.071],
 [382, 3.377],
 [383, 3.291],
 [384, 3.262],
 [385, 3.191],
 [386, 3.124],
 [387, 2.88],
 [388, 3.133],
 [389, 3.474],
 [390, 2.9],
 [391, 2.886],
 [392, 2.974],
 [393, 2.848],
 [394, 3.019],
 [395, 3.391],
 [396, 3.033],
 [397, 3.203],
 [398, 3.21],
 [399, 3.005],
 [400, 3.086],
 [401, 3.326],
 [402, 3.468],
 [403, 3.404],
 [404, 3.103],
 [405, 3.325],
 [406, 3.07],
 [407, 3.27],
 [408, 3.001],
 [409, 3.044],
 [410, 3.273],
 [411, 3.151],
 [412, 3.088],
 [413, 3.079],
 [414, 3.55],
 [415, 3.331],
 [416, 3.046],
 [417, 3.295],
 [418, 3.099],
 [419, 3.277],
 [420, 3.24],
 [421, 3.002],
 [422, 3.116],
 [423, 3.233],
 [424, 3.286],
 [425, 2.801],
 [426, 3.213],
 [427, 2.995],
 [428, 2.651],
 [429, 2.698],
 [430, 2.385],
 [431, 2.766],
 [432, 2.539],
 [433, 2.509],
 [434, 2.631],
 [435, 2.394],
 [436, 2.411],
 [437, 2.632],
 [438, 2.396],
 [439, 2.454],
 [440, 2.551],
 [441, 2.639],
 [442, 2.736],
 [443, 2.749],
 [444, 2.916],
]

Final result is 0.138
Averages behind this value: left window 2.42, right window 2.96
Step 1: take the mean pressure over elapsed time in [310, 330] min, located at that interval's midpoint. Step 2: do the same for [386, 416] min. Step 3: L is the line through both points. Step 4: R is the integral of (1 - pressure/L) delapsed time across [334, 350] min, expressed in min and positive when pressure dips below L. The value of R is 2.2 min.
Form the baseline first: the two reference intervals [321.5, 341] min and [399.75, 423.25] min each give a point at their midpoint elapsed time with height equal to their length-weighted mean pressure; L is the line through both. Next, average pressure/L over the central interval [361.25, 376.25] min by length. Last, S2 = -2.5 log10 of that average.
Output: 0.146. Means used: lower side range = 2.49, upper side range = 3.2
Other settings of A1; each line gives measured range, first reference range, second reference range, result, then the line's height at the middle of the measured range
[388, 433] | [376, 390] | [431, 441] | -0.11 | 2.8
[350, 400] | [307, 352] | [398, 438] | 0.03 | 2.82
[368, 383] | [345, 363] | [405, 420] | -0.05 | 2.67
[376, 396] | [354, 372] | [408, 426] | -0.14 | 2.7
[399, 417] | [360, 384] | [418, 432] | -0.12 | 2.87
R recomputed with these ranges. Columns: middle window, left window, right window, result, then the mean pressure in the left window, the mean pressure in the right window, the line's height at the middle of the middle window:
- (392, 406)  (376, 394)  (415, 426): -0.4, 3.06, 3.15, 3.1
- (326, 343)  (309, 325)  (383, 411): 2.6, 2.81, 3.15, 2.88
